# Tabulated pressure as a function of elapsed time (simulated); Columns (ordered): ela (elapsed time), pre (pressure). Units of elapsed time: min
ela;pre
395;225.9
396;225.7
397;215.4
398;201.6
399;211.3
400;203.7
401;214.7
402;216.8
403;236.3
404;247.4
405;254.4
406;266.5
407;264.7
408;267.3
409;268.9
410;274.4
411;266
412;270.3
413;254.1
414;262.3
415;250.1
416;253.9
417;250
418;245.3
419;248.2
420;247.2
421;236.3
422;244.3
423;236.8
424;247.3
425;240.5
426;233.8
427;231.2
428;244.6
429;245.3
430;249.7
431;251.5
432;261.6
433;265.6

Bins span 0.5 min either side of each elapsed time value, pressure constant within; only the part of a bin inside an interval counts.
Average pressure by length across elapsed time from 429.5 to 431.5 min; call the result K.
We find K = 251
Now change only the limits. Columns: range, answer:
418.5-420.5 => 248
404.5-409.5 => 264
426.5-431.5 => 244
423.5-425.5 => 244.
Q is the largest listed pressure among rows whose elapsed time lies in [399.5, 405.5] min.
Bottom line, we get 254.4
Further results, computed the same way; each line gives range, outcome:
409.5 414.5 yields 274.4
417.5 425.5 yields 248.2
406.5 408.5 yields 267.3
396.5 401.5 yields 215.4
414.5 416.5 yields 253.9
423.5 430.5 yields 249.7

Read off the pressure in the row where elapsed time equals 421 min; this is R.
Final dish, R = 236.3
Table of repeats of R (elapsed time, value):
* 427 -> 231.2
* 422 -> 244.3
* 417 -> 250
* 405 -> 254.4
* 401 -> 214.7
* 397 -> 215.4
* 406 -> 266.5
